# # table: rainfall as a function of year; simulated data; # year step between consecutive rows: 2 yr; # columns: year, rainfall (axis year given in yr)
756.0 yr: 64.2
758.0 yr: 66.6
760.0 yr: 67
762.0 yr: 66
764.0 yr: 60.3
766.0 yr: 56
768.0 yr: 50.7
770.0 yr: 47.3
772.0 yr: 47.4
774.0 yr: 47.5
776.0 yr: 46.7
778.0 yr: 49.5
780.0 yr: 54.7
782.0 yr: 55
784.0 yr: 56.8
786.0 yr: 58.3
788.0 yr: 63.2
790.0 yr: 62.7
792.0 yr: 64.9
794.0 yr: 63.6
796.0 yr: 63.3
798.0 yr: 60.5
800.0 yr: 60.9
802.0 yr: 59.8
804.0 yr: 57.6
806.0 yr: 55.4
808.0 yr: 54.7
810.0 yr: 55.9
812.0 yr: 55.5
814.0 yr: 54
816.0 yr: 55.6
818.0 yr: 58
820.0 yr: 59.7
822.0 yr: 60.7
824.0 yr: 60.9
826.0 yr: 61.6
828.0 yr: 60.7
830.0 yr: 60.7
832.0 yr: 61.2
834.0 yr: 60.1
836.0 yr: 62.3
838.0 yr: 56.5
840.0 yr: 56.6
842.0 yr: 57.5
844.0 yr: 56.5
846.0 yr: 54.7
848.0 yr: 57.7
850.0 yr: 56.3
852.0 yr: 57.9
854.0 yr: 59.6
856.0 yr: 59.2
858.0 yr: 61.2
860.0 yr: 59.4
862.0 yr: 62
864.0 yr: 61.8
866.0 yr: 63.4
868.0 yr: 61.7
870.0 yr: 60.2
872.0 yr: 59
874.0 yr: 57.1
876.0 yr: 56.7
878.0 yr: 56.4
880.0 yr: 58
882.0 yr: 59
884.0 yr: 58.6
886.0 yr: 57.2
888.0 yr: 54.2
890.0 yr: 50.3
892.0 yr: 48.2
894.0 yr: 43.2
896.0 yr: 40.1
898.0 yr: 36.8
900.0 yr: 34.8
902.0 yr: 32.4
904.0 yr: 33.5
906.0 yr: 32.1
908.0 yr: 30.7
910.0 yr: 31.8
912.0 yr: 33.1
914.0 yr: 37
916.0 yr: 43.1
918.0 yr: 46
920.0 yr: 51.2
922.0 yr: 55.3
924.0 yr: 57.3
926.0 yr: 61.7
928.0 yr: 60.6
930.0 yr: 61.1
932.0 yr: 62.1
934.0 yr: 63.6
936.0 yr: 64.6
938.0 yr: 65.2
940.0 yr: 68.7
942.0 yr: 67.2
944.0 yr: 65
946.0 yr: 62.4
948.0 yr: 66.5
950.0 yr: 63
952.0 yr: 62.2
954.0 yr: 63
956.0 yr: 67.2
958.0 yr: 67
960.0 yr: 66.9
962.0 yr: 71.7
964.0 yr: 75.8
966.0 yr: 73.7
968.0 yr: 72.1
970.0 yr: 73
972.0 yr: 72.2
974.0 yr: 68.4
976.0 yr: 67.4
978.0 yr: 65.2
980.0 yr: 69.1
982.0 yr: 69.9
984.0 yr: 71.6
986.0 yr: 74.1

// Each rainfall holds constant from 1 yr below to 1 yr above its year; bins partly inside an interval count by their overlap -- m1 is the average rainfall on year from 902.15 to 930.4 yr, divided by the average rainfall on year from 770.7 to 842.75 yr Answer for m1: 0.8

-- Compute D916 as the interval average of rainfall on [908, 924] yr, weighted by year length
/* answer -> 42.7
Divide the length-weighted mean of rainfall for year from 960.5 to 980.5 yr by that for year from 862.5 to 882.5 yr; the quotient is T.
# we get 1.2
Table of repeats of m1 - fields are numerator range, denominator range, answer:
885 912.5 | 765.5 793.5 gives 0.73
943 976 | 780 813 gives 1.15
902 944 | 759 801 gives 0.89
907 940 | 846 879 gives 0.88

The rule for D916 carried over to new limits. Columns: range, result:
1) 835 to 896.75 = 56.9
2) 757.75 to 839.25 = 58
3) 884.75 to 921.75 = 41.3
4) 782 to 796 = 61.2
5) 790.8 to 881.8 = 59.1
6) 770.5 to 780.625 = 48.9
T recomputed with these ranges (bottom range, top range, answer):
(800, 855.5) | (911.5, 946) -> 0.98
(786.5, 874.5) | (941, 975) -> 1.15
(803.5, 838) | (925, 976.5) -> 1.14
